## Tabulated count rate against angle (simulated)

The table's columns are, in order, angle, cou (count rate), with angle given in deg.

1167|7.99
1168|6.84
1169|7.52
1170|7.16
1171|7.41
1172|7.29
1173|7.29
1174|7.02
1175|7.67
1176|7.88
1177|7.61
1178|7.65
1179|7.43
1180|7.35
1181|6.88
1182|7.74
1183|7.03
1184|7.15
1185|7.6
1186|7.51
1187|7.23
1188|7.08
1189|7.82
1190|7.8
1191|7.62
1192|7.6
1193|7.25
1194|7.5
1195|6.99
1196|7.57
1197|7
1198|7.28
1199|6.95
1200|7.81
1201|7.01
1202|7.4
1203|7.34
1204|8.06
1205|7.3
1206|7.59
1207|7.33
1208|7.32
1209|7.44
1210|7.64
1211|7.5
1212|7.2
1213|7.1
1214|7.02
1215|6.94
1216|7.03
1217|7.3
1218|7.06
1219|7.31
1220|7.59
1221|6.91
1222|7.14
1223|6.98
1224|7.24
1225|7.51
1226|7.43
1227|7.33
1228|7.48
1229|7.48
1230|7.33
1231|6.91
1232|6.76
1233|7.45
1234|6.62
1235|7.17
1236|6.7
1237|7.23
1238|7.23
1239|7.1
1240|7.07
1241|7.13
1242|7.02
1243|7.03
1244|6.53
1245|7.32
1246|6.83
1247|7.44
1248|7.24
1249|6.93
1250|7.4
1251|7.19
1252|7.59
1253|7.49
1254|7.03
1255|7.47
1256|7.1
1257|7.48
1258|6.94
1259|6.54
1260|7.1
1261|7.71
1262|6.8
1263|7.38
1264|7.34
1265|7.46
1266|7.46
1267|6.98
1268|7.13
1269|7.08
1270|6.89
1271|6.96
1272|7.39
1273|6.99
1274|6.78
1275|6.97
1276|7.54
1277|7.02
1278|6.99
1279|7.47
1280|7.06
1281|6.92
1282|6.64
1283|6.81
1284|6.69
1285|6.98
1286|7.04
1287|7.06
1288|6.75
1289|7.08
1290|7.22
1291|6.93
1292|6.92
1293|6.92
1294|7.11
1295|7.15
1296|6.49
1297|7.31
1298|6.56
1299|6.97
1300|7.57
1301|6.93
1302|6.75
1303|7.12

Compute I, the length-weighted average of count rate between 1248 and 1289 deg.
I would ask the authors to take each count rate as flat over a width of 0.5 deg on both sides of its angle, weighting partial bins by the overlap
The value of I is 7.11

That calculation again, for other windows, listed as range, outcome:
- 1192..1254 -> 7.23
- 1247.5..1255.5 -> 7.29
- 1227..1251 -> 7.11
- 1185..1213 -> 7.41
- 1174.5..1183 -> 7.5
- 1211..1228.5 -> 7.22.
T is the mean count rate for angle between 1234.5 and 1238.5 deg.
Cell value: 7.08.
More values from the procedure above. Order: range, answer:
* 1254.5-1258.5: 7.25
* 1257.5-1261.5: 7.07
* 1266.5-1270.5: 7.02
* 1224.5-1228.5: 7.44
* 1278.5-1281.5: 7.15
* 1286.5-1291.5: 7.01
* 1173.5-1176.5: 7.52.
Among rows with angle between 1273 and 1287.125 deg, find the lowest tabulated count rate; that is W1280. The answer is 6.64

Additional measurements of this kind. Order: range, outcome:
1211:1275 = 6.53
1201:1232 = 6.76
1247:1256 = 6.93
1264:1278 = 6.78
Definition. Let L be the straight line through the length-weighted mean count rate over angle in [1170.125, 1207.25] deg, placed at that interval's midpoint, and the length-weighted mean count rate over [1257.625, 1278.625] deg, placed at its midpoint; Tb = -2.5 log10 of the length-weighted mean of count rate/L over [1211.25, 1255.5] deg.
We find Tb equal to 0.012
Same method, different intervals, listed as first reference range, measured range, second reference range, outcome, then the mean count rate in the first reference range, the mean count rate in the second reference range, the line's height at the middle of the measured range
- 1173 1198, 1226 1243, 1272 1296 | 0.01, 7.41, 7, 7.21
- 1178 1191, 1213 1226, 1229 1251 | 0.00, 7.4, 7.08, 7.2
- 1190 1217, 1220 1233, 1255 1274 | 0.01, 7.35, 7.15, 7.27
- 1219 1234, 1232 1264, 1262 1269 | 0.02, 7.23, 7.24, 7.24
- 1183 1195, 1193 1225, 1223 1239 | 0.00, 7.43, 7.18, 7.31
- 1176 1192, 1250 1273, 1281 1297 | -0.02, 7.45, 6.93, 7.07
